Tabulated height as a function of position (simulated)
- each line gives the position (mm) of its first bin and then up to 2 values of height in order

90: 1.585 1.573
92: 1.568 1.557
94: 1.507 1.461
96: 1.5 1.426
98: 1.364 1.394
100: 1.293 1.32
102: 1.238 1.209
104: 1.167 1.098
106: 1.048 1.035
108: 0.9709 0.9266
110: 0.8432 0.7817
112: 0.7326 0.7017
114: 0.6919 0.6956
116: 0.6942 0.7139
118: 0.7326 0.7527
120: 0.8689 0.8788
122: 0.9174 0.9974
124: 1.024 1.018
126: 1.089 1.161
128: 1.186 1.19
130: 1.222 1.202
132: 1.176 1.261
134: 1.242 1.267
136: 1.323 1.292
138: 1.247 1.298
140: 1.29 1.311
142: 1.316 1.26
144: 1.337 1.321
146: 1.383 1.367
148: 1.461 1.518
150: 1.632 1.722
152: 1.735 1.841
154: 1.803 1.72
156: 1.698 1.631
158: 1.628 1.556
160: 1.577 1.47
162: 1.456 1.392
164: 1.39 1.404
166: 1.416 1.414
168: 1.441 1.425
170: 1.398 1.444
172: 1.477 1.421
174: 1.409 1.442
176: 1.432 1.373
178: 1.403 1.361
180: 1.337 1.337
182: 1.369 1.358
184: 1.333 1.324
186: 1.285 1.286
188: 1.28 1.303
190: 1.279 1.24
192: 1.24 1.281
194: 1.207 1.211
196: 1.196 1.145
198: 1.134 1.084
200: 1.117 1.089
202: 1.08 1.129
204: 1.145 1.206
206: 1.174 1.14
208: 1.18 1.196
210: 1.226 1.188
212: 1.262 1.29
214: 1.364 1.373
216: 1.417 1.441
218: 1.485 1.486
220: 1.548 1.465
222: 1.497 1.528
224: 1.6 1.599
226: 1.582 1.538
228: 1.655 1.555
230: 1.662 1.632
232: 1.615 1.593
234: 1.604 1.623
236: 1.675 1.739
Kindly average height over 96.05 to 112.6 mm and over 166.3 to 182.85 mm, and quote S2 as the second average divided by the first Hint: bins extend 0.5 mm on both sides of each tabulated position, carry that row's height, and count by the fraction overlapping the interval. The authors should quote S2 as 1.25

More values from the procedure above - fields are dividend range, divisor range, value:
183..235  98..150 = 1.21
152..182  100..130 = 1.54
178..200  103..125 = 1.44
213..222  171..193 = 1.07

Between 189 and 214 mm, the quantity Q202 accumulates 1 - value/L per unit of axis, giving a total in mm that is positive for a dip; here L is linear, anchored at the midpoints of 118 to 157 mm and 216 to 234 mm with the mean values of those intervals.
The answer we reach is 5.0 mm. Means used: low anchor 1.3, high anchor 1.56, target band 1.19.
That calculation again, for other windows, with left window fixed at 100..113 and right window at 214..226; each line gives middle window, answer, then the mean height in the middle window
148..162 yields -4.75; 1.64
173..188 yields -0.34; 1.36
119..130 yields 0.74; 1.03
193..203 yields 1.82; 1.15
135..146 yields -1.27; 1.3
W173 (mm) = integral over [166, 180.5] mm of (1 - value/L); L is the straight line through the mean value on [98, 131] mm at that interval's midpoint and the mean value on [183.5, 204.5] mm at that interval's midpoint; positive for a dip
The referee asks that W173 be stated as -3.3 mm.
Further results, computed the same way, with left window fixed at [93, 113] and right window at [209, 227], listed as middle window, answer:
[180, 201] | 1.81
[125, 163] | -4.17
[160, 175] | -1.31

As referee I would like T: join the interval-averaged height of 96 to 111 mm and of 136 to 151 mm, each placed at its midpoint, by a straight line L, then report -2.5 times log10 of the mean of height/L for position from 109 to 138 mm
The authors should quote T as 0.27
